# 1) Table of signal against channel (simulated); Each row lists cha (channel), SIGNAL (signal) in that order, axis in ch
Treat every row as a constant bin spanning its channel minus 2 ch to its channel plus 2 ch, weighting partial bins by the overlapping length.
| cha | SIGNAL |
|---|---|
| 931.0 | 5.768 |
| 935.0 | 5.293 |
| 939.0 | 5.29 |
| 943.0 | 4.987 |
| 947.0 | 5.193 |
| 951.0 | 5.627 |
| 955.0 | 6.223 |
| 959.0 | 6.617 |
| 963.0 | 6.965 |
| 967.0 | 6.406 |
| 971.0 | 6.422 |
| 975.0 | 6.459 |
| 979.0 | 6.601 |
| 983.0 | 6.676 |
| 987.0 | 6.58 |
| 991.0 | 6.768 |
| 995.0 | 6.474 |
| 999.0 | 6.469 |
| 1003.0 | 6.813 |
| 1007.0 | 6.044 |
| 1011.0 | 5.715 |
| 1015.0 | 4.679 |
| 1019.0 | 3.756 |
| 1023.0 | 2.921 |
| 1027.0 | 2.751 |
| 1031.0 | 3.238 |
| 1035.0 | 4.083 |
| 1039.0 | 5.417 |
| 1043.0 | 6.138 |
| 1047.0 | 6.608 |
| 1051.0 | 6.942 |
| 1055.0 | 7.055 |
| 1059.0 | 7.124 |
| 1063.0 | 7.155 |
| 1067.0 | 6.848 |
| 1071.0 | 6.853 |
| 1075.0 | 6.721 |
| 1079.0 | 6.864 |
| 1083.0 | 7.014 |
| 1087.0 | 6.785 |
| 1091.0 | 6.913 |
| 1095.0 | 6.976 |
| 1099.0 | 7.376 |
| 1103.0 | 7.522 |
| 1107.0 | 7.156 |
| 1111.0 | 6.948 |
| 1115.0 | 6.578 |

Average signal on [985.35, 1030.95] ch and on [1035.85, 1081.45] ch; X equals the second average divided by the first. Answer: 1.3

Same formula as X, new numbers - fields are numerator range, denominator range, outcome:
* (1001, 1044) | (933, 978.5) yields 0.78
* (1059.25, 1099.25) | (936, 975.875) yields 1.16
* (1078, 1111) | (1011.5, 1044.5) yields 1.70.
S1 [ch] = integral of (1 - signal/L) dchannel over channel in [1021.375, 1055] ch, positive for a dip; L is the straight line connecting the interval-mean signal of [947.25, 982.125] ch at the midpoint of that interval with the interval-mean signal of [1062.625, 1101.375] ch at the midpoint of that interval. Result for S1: 9.1 ch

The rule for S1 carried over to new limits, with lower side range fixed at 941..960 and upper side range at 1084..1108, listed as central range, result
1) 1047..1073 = -0.8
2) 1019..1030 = 5.8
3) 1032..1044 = 2.9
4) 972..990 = -1.8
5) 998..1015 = 0.5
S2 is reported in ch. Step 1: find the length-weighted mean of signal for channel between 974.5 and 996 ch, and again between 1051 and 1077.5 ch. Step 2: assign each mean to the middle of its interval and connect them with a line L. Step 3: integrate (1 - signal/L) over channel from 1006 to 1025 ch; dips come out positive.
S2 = 6.2 ch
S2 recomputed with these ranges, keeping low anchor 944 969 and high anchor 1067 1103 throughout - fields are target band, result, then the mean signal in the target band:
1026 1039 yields 5.7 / 3.72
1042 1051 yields 0.3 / 6.53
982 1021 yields 2.6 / 5.98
